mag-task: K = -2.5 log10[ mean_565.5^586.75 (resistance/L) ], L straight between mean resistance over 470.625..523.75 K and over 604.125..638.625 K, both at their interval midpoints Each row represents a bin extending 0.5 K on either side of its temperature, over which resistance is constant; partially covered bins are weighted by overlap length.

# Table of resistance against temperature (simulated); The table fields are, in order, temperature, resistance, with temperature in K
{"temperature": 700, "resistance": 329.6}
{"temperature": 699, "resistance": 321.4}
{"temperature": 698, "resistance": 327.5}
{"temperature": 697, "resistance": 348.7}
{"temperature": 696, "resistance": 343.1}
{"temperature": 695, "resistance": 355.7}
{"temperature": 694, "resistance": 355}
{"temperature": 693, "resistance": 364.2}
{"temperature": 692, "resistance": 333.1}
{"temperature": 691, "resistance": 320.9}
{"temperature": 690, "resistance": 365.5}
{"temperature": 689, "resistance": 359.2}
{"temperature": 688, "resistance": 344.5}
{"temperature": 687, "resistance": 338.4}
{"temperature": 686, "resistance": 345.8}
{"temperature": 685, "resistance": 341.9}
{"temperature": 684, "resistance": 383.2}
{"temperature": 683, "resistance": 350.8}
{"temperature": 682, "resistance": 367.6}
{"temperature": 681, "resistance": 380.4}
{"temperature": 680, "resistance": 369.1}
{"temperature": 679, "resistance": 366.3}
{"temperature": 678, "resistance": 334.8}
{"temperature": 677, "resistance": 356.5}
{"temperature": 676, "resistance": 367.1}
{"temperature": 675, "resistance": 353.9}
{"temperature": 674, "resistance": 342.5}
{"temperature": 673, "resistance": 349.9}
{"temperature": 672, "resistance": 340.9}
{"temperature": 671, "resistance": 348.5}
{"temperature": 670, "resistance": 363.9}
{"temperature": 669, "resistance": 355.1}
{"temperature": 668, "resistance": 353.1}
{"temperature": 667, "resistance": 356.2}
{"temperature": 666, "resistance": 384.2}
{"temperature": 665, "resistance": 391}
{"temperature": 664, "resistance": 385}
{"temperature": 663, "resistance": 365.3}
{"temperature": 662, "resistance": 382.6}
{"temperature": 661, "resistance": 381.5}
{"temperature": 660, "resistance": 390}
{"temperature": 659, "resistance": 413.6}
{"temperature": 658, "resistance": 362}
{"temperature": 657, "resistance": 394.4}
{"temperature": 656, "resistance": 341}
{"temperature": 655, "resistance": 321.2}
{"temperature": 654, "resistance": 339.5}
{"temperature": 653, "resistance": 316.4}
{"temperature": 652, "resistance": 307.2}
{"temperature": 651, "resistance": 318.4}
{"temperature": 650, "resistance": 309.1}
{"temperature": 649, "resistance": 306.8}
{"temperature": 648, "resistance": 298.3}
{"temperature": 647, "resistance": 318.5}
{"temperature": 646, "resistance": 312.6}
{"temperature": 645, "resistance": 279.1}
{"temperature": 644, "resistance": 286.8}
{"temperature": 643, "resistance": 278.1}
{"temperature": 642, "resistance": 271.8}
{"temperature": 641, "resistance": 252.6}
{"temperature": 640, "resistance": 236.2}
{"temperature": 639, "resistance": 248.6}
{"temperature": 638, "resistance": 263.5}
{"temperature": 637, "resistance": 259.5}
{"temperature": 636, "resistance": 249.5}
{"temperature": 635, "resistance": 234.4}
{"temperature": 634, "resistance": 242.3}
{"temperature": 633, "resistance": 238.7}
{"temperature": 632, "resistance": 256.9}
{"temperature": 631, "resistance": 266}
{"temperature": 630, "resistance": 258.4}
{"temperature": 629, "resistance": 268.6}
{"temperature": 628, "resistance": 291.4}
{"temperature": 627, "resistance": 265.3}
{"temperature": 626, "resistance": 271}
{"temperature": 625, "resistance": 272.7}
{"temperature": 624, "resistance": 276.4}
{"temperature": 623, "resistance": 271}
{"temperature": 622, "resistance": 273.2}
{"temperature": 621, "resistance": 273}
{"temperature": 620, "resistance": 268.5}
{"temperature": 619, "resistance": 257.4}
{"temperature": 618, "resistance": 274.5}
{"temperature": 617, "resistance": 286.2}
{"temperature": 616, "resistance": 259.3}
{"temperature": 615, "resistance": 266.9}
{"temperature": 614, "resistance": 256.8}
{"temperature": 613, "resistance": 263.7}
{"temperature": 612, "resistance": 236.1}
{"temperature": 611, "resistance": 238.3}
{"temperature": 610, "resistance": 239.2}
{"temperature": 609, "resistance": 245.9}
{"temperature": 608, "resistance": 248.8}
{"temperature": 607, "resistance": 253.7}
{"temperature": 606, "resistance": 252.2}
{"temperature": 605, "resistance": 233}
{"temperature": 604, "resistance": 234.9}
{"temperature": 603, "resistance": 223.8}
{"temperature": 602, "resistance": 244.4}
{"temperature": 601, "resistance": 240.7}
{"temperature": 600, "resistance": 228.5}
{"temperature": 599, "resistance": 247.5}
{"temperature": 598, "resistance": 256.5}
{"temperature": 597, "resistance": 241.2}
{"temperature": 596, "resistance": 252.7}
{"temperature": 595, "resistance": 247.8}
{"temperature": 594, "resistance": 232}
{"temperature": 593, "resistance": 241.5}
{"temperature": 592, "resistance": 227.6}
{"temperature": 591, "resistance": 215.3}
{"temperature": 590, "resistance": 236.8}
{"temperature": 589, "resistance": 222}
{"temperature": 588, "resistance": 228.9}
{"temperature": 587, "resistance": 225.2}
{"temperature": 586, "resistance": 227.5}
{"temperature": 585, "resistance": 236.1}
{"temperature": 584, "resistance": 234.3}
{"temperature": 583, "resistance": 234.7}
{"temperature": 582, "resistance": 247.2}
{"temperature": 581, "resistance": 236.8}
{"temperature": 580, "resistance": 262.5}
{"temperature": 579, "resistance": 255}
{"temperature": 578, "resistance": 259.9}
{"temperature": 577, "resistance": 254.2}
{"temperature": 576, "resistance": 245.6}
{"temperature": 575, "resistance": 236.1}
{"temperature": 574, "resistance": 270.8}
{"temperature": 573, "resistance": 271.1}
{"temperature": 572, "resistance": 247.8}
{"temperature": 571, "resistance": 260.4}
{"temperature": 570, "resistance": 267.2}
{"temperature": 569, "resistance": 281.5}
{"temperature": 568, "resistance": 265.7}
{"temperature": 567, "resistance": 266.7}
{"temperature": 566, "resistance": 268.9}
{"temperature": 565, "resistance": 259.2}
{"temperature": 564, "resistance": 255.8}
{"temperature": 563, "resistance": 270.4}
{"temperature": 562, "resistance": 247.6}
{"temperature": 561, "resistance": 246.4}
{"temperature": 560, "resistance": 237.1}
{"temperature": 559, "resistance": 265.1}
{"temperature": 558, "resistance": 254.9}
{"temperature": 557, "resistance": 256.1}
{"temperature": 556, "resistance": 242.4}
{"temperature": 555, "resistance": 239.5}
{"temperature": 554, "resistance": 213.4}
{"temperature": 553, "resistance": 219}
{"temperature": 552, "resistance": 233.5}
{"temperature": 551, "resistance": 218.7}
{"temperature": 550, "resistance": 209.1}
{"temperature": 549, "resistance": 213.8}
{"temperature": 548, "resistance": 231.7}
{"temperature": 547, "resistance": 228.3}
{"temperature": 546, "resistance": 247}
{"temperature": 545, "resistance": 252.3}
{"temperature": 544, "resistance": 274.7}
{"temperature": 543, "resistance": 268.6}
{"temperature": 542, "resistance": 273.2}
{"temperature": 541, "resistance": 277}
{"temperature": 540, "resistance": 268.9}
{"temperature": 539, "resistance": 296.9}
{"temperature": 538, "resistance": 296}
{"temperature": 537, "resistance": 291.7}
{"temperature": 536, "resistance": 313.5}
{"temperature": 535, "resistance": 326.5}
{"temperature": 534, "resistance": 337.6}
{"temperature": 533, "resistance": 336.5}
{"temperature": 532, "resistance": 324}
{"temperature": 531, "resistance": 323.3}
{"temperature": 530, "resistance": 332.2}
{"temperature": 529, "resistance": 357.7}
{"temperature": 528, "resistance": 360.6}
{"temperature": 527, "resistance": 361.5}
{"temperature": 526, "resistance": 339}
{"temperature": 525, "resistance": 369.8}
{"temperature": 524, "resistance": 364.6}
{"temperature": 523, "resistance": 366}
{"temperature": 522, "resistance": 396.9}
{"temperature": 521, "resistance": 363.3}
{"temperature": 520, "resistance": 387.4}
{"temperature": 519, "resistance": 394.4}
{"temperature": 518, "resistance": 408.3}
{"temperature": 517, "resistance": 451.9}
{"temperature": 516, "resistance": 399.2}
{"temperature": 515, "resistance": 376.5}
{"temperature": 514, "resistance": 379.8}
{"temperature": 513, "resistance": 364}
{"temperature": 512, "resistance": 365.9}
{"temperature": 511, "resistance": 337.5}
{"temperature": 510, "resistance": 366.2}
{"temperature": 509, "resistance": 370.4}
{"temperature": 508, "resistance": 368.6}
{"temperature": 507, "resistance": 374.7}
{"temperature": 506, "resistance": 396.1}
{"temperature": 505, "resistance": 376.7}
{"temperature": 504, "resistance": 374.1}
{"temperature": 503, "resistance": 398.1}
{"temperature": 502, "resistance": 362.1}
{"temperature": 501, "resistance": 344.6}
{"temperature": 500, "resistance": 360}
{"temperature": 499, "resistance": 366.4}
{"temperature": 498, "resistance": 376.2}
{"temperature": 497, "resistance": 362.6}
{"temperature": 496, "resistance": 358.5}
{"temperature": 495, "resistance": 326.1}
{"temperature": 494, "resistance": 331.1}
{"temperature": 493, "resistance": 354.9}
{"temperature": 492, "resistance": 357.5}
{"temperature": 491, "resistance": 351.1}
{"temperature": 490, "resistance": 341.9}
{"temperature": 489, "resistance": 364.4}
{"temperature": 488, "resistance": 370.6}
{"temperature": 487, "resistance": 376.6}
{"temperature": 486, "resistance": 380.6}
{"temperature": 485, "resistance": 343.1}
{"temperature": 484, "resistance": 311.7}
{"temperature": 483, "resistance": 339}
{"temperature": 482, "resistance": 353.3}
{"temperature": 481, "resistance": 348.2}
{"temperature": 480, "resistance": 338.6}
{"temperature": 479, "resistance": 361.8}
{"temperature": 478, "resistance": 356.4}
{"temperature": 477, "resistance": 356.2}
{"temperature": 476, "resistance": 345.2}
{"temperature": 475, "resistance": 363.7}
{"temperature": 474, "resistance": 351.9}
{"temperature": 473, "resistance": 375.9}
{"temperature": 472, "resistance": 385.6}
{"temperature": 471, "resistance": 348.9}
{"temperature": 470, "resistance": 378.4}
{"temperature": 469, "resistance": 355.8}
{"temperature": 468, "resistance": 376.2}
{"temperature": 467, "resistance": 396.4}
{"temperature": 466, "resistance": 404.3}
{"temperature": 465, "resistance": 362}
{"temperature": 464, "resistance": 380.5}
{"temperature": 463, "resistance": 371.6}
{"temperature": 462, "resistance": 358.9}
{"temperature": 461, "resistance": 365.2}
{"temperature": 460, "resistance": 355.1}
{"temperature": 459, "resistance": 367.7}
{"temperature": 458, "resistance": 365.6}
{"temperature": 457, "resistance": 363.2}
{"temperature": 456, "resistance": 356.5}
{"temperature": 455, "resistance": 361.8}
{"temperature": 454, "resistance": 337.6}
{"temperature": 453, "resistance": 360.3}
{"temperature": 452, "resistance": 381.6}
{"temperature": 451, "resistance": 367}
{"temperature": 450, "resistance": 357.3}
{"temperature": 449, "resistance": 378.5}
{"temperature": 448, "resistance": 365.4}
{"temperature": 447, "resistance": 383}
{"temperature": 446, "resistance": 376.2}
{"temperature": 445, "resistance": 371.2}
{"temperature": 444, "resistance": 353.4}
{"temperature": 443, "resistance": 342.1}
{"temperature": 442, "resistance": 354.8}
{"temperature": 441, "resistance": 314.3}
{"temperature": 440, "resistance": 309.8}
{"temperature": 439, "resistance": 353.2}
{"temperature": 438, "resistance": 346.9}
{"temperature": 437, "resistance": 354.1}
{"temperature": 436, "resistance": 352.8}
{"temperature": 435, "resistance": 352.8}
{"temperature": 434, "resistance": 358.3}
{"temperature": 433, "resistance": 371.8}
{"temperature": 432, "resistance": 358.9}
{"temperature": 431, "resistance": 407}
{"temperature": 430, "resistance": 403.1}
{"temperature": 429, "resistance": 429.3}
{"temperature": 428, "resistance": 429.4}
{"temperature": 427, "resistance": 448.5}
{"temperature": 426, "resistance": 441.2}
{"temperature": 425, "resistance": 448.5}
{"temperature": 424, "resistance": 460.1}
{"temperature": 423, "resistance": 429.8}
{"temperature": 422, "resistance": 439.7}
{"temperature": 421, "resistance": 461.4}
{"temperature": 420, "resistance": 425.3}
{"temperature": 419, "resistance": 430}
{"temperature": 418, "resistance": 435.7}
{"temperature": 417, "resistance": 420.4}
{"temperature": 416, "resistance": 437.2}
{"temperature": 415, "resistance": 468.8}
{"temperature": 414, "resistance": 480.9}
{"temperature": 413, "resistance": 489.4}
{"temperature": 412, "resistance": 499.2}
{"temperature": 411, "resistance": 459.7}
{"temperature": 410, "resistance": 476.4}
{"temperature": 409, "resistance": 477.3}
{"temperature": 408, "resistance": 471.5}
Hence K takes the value 0.176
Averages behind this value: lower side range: 366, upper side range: 259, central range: 253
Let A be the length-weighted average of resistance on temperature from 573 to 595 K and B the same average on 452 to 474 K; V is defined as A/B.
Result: 0.65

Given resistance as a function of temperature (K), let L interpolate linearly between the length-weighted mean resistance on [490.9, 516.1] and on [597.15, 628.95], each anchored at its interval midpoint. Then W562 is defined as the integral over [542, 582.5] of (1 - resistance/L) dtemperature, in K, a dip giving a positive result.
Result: 7.44 K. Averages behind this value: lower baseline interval 365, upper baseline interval 256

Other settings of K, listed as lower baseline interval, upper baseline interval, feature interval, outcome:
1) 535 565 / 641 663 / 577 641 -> 0.19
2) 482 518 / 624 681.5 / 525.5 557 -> 0.25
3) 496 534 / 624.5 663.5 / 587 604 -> 0.35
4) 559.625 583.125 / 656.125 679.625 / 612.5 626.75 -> 0.16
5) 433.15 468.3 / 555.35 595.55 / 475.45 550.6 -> -0.12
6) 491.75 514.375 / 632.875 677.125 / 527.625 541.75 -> 0.13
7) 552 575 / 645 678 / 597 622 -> 0.19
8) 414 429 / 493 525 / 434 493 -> 0.14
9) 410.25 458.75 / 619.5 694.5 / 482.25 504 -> 0.06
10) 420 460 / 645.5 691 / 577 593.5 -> 0.46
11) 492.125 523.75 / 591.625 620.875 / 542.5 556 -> 0.34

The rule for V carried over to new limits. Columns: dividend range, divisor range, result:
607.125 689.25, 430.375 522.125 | 0.85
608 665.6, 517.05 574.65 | 1.01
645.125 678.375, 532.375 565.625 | 1.34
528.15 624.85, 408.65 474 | 0.66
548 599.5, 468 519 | 0.67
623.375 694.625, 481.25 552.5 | 0.96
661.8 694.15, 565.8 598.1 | 1.45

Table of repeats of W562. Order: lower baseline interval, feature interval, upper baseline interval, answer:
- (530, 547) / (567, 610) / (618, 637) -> 4.93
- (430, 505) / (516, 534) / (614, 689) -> -1.06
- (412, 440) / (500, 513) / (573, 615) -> -1.42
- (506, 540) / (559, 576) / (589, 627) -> 2.37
